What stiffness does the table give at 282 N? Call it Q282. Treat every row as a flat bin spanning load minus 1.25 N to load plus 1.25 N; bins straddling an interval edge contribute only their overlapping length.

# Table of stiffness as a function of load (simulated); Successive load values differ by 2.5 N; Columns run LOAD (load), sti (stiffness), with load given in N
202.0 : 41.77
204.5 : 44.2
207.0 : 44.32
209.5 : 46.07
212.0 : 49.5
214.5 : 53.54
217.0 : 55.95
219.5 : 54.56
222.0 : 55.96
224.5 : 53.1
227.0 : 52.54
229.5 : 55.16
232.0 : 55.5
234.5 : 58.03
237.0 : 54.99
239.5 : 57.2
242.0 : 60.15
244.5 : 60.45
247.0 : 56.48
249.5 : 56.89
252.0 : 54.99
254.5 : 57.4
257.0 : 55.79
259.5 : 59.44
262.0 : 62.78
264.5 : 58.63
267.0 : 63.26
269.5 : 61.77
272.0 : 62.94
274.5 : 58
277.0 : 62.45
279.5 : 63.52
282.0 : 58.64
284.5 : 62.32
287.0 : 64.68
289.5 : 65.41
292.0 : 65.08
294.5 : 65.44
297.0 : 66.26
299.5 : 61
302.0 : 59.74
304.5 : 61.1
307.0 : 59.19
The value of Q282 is 58.64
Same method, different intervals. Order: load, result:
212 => 49.5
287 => 64.68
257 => 55.79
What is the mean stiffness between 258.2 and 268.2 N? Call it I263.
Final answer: 61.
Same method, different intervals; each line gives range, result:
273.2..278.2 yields 60.2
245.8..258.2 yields 56.3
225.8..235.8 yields 55.3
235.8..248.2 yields 57.9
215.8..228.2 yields 54.4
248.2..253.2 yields 56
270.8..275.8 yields 60.5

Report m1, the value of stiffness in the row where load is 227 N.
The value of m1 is 52.54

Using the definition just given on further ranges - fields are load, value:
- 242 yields 60.15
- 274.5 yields 58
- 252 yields 54.99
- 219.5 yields 54.56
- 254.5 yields 57.4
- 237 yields 54.99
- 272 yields 62.94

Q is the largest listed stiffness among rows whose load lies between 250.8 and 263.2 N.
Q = 62.78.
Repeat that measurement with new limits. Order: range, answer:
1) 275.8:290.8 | 65.41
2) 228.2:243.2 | 60.15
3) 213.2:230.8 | 55.96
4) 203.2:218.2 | 55.95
